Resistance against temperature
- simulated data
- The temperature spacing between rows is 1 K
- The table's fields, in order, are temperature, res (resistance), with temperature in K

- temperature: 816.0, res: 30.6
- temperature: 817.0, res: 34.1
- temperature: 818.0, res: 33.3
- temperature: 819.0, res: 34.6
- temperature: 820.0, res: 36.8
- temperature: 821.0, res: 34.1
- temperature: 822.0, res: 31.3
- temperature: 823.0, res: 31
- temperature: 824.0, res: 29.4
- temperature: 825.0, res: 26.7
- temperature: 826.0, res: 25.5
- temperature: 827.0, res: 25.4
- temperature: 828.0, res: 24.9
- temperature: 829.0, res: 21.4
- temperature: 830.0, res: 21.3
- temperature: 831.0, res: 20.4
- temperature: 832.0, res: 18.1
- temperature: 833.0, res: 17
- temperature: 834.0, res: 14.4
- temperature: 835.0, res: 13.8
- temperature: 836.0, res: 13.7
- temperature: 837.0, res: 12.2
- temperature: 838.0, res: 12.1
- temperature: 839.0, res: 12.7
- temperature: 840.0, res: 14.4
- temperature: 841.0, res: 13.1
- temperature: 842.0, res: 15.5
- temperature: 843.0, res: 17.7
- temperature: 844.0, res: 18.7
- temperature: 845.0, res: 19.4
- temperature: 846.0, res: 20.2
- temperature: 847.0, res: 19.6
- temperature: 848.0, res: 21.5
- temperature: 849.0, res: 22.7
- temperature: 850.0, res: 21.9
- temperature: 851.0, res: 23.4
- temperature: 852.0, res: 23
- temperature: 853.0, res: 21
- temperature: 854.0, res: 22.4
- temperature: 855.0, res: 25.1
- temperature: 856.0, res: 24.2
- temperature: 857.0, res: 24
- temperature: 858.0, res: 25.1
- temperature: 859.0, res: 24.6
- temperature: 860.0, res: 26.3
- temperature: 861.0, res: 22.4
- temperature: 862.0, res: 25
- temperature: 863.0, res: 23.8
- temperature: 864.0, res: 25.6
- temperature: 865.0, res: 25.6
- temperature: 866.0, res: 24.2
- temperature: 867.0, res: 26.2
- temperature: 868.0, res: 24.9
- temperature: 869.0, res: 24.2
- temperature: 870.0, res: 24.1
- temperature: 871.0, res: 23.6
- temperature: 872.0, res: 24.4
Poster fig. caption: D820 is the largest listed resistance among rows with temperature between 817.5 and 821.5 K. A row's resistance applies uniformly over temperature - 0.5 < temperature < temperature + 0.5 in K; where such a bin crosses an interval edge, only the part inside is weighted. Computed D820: 36.8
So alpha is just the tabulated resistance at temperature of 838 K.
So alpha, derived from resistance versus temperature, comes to 12.1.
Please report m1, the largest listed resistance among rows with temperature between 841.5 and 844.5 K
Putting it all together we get 18.7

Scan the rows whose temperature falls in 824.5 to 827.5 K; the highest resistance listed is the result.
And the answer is 26.7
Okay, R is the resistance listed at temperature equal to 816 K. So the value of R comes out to 30.6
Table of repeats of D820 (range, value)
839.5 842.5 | 15.5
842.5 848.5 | 21.5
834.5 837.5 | 13.8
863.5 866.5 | 25.6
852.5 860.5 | 26.3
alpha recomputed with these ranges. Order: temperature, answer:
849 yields 22.7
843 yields 17.7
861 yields 22.4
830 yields 21.3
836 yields 13.7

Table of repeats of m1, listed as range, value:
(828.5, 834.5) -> 21.4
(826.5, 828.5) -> 25.4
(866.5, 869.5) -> 26.2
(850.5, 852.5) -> 23.4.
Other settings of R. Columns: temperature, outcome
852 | 23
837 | 12.2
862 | 25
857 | 24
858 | 25.1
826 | 25.5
